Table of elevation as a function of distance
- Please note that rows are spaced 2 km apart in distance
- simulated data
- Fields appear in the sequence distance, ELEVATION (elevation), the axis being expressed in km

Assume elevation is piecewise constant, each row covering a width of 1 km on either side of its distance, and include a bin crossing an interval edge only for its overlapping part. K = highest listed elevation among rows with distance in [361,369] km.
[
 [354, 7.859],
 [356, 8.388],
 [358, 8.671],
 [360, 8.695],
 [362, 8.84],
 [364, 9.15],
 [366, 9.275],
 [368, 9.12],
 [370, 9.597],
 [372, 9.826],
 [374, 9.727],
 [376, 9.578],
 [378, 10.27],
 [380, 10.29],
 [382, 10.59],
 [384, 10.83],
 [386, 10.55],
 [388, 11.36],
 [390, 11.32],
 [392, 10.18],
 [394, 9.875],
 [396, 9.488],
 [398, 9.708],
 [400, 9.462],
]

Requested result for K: 9.275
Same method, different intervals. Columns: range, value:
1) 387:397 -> 11.36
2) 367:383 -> 10.59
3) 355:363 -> 8.84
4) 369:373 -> 9.826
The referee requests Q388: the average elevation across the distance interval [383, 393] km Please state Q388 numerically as 10.8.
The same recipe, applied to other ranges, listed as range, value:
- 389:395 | 10.5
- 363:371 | 9.29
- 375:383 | 10.2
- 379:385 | 10.6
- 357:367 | 8.93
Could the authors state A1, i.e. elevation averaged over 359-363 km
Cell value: 8.77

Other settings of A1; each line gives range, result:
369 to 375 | 9.72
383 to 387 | 10.7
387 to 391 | 11.3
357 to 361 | 8.68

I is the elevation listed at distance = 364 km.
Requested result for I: 9.15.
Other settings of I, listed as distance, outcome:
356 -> 8.388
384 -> 10.83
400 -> 9.462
